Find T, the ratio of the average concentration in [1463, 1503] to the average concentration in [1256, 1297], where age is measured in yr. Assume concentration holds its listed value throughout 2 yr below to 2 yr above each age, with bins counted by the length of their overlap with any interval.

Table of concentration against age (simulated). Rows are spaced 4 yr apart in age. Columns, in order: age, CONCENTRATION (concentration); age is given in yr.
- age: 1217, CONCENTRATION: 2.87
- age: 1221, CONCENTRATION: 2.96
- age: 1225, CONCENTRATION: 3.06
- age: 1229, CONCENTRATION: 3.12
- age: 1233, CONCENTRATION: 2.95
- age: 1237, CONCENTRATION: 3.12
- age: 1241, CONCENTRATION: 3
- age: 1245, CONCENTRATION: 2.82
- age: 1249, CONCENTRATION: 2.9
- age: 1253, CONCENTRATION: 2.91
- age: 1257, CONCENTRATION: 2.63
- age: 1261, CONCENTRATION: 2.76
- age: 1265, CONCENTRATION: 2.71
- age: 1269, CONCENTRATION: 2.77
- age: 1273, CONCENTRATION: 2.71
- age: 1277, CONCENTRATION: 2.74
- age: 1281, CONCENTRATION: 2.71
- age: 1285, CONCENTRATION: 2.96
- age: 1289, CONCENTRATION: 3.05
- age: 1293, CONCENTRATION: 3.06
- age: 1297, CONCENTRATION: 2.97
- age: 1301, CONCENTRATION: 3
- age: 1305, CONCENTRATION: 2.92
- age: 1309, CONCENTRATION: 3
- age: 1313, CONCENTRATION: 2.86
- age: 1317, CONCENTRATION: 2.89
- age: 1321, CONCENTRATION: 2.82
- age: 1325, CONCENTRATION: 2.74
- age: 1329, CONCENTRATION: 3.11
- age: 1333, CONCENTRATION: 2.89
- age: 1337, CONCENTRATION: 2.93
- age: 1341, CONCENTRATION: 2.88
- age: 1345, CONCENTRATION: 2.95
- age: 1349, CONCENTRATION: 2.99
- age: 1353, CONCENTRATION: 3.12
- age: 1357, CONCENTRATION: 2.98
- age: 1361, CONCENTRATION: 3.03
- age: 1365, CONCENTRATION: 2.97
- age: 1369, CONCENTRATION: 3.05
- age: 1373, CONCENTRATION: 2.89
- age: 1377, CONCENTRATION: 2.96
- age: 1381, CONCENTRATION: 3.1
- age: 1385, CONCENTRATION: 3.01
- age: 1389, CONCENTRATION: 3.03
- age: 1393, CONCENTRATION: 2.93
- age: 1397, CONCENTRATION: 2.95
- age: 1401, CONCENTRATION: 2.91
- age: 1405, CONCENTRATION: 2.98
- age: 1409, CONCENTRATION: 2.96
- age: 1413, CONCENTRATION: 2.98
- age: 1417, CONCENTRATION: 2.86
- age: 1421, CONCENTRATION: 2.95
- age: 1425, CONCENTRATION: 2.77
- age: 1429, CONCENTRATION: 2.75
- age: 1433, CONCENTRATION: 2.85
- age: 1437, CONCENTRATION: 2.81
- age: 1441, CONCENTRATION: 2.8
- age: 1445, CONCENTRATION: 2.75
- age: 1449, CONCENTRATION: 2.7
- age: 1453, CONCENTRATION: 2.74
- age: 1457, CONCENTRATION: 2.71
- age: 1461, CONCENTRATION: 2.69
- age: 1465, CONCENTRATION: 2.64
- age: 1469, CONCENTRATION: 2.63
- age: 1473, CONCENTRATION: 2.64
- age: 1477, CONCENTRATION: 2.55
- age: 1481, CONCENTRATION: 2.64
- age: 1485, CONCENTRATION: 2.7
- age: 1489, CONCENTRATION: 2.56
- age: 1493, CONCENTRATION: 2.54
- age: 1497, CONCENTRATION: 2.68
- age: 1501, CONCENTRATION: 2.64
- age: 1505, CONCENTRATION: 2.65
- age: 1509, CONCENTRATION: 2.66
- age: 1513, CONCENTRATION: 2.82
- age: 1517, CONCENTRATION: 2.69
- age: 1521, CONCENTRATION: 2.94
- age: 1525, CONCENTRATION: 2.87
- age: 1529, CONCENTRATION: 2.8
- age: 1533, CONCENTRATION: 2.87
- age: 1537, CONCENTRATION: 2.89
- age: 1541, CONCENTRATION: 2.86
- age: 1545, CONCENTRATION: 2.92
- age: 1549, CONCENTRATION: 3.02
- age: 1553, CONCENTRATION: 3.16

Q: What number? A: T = 0.93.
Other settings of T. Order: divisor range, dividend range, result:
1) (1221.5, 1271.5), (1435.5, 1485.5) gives 0.93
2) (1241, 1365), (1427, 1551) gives 0.95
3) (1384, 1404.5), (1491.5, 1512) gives 0.89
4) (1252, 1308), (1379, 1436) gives 1.03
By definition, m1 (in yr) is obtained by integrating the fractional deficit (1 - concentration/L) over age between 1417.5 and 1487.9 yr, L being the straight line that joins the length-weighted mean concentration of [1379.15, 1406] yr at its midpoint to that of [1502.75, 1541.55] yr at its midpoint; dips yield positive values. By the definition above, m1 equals 4.3 yr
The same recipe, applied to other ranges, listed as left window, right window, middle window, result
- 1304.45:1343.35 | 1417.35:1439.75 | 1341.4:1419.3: -3.2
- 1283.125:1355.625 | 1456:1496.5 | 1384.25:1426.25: -2.5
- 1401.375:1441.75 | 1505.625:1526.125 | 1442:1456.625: 0.6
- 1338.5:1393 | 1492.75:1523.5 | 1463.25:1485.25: 1.2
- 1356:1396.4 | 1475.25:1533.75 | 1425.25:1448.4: 0.6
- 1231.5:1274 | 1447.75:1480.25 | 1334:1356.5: -1.7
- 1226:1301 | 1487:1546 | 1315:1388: -3.1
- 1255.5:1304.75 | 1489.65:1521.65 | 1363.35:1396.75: -2.6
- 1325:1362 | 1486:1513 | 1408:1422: -0.6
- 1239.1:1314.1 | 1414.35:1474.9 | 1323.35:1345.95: -0.7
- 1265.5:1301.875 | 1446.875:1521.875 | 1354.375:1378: -1.6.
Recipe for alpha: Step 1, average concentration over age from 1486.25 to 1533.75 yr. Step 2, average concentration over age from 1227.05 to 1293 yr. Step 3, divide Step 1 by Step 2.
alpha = 0.95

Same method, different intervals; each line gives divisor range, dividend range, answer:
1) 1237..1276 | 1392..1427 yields 1.04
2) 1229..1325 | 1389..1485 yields 0.97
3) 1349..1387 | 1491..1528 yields 0.90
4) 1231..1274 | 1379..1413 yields 1.05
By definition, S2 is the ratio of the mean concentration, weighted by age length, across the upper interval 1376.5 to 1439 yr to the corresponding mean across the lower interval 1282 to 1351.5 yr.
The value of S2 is 0.99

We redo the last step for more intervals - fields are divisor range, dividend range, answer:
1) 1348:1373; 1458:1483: 0.87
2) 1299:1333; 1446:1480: 0.91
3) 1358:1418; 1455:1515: 0.89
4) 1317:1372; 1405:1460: 0.95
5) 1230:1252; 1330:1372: 1.01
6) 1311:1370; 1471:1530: 0.91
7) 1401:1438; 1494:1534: 0.96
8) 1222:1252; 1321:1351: 0.98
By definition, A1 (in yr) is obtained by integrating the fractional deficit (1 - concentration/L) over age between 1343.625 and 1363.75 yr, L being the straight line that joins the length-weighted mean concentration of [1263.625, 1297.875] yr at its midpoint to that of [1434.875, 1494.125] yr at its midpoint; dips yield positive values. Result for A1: -1.7 yr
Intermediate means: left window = 2.85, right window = 2.68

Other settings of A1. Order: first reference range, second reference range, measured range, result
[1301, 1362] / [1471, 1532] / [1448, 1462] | 0.3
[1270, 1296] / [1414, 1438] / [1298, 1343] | -0.8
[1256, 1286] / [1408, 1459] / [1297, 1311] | -1.1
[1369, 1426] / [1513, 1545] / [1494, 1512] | 1.3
